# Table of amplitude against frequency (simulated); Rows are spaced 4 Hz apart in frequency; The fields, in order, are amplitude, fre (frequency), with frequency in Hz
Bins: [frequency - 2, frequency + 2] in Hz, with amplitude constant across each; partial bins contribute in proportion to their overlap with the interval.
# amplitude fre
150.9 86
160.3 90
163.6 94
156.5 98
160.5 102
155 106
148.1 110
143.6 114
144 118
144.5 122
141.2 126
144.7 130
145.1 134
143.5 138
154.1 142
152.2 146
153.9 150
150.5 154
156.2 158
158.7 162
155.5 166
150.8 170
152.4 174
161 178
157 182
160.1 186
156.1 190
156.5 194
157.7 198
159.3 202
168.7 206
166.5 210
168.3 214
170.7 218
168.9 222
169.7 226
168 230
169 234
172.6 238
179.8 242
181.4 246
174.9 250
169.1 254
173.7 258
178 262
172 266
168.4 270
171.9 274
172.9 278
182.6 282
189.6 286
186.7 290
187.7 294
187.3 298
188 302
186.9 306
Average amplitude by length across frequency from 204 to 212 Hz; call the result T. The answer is 168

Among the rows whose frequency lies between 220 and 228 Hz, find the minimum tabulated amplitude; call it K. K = 168.9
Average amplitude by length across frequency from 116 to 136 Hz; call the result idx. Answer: 144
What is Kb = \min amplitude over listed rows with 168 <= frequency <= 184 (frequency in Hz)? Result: 150.8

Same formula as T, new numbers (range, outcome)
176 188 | 159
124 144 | 146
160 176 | 154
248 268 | 174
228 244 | 172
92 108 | 159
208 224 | 169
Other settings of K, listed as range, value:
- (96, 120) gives 143.6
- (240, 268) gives 169.1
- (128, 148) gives 143.5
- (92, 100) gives 156.5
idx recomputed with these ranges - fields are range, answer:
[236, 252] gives 177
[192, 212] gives 162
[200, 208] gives 164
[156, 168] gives 157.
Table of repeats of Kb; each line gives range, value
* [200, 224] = 159.3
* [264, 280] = 168.4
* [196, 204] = 157.7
